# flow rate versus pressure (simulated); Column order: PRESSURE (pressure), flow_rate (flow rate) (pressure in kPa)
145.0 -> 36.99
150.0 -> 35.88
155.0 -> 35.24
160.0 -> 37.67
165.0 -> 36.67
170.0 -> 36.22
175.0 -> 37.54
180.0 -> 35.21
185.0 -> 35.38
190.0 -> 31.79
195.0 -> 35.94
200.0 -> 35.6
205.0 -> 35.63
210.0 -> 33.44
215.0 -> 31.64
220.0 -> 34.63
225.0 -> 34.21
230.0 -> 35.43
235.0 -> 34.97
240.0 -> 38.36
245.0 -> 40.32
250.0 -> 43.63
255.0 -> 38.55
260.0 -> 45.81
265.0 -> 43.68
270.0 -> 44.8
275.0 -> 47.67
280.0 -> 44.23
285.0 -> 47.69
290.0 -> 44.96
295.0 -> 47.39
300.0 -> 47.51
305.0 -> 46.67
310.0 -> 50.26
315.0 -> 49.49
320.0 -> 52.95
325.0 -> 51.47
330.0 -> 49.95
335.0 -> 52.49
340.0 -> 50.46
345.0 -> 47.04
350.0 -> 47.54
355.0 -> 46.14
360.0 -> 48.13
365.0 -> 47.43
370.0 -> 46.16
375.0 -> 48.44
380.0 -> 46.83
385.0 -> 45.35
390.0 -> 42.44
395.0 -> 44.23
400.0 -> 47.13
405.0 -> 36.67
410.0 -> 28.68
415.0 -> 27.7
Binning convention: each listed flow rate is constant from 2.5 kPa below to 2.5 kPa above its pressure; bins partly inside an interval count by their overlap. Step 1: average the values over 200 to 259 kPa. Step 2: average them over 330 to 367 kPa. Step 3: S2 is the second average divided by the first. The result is 1.33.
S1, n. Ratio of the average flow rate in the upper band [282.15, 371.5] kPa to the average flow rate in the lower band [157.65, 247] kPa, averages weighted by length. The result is 1.4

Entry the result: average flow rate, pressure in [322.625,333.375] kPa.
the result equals 50.8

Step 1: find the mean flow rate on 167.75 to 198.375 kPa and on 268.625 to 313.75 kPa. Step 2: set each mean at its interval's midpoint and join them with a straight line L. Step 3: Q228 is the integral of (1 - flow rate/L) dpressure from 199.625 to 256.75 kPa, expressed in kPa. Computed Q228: 5.5 kPa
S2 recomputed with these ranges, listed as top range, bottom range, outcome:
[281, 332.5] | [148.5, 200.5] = 1.36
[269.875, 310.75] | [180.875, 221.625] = 1.36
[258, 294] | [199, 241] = 1.31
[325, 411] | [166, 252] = 1.28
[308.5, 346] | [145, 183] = 1.39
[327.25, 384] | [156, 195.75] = 1.35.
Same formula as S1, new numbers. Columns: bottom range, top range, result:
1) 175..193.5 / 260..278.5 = 1.31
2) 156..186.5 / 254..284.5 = 1.23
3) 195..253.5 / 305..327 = 1.40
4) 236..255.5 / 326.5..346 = 1.26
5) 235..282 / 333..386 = 1.12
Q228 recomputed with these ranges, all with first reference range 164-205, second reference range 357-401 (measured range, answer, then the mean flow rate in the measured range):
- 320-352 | -4.6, 50.1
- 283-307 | -3.0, 46.8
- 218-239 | 1.6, 35.1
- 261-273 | -1.4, 44.6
